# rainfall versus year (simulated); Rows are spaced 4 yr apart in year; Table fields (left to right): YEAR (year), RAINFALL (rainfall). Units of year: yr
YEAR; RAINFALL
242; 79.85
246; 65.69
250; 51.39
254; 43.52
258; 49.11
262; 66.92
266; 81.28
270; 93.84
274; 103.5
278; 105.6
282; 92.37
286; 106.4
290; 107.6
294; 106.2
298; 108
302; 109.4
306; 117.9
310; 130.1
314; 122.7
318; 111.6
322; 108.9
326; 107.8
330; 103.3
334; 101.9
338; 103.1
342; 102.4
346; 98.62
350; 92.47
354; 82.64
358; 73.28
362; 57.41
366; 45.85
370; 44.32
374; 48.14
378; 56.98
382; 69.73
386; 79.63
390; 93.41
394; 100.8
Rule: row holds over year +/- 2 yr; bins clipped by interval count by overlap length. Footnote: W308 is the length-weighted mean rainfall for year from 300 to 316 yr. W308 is 120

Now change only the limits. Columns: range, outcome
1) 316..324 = 110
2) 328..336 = 103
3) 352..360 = 78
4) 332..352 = 99.7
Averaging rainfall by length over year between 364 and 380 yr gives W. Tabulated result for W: 48.8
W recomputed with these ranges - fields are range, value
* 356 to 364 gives 65.3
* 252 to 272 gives 66.9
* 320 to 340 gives 105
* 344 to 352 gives 95.5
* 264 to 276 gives 92.9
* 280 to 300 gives 104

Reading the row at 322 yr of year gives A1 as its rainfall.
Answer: 108.9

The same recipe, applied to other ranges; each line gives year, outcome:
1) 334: 101.9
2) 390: 93.41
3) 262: 66.92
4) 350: 92.47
